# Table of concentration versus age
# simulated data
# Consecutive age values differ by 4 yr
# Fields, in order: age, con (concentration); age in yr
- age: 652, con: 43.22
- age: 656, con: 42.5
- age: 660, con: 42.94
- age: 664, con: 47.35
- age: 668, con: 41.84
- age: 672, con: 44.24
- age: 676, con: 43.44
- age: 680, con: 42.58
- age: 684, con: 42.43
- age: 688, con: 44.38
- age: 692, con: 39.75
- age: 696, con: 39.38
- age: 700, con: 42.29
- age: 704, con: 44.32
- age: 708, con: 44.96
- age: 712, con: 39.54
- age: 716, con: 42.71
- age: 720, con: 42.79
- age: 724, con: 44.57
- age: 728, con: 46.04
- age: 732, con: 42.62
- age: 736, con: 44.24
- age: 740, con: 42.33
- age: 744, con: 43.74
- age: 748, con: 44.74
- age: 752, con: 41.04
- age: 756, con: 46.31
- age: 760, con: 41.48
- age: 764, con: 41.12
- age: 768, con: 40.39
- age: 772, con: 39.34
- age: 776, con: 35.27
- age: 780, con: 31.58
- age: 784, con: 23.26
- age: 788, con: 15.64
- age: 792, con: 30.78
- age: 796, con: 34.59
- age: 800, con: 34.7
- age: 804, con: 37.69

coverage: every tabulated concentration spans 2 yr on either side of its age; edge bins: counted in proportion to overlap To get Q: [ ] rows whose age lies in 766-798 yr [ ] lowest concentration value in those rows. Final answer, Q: 15.64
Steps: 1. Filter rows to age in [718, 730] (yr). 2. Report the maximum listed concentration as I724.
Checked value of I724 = 46.04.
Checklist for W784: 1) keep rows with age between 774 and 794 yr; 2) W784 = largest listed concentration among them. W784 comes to 35.27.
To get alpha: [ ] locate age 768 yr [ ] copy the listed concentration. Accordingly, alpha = 40.39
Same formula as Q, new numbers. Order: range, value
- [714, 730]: 42.71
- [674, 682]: 42.58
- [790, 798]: 30.78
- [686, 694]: 39.75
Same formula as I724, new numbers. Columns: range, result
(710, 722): 42.79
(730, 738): 44.24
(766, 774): 40.39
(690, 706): 44.32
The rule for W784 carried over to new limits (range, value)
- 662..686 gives 47.35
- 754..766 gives 46.31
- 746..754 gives 44.74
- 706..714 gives 44.96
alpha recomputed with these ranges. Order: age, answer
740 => 42.33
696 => 39.38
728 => 46.04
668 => 41.84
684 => 42.43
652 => 43.22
